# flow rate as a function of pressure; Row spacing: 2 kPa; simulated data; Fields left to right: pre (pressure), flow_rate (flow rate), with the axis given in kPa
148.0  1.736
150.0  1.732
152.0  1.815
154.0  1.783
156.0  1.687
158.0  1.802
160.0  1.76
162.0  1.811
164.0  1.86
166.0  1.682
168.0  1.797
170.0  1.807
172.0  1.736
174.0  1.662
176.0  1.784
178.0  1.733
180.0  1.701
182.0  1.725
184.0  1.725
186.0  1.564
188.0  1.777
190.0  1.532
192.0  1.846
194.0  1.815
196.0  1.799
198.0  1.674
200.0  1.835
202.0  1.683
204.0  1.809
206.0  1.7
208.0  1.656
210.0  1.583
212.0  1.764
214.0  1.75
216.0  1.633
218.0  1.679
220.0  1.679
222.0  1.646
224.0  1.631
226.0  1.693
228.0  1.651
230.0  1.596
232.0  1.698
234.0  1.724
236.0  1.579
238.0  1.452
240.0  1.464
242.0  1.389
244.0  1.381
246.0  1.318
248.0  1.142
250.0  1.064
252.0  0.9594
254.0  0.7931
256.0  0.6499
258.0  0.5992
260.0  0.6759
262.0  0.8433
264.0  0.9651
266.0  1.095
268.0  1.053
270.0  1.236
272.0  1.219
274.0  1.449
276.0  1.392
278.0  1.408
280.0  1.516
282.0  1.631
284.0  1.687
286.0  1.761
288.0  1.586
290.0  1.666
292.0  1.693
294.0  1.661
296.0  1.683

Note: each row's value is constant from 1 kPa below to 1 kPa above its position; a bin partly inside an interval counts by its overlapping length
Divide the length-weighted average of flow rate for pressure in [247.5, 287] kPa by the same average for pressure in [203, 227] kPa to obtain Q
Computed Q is 0.69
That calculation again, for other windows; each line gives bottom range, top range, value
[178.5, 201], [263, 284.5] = 0.77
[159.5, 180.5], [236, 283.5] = 0.67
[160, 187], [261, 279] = 0.68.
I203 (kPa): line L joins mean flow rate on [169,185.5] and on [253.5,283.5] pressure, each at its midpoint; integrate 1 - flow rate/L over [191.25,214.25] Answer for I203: -2.7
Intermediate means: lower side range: 1.73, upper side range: 1.12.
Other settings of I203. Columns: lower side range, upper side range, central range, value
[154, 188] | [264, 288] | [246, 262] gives 6.52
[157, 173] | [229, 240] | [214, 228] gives -0.29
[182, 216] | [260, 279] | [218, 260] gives 2.11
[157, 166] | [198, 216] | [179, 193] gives 0.45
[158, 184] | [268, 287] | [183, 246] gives -0.74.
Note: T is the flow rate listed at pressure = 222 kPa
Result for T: 1.646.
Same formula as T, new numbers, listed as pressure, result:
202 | 1.683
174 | 1.662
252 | 0.9594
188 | 1.777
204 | 1.809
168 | 1.797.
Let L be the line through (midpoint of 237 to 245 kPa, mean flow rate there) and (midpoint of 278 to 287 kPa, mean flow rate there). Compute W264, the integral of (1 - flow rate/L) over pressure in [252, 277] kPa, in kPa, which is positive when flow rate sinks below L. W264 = 8.9 kPa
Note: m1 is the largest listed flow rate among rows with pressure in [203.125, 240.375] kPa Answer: 1.809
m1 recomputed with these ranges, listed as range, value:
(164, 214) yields 1.86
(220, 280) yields 1.724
